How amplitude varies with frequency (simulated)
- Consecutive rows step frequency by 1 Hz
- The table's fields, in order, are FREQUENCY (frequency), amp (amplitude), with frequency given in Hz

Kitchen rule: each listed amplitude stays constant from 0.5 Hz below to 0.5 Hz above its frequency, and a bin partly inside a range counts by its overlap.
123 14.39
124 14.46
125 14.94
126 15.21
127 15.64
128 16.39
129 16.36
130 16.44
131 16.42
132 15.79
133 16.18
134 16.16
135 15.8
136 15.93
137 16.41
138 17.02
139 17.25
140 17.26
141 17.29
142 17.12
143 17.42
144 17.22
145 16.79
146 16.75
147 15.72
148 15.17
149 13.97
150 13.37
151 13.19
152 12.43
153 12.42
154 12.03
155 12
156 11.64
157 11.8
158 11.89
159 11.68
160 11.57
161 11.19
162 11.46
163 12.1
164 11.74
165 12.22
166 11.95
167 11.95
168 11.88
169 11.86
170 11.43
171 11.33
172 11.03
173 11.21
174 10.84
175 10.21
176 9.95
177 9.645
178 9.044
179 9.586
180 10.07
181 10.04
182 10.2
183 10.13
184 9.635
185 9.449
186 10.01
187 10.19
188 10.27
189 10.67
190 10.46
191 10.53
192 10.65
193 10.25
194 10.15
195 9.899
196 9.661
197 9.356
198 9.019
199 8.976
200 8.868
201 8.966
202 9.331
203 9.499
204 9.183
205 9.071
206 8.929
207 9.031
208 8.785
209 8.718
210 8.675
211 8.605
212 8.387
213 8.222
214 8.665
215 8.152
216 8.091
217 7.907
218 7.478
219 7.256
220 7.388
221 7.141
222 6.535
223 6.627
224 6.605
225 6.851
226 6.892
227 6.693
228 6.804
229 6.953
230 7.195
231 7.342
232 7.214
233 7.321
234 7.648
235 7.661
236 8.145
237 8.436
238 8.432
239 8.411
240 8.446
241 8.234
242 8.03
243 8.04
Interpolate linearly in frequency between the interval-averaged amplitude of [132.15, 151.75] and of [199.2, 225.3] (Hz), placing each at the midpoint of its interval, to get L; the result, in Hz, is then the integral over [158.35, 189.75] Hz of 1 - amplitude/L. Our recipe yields 4.2 Hz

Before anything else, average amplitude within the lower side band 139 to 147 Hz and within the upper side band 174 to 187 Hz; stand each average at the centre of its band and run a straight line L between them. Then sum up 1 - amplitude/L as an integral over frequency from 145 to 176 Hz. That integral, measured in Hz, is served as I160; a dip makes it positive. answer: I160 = 3.1 Hz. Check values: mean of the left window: 17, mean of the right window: 9.88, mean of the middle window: 12.3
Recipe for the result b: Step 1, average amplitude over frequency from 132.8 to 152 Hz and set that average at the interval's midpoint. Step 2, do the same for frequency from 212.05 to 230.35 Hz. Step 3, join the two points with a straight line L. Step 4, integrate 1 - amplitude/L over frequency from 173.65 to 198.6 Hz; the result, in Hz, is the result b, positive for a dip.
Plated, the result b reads 2.58 Hz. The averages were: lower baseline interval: 16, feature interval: 9.99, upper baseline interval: 7.33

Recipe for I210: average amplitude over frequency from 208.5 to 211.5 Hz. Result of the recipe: 8.67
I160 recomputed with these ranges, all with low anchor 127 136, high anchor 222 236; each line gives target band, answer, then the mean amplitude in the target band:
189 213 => 0.8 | 9.35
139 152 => -0.9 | 15.9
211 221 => 0.4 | 7.94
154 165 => 1.5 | 11.7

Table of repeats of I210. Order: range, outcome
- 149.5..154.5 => 12.7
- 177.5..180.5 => 9.57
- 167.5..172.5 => 11.5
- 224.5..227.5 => 6.81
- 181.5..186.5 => 9.88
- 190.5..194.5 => 10.4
